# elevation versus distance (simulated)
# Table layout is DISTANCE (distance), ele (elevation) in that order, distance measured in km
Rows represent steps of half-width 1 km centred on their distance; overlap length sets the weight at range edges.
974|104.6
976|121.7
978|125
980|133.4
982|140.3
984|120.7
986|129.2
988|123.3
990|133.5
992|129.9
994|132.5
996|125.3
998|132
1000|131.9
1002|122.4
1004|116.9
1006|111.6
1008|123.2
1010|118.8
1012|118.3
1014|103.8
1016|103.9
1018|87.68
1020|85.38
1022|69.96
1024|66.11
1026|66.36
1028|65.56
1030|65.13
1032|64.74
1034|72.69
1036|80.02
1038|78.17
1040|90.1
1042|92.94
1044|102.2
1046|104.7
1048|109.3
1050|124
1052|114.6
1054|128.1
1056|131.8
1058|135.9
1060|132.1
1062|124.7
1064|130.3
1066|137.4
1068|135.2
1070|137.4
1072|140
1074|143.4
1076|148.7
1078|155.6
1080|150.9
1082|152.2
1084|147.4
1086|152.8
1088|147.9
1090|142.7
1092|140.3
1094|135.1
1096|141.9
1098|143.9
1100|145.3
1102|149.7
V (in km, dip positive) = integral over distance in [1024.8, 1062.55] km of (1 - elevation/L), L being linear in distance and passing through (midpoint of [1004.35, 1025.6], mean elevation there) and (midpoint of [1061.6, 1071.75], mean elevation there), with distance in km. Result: 6.6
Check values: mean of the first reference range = 98.5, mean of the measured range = 98.6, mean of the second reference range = 134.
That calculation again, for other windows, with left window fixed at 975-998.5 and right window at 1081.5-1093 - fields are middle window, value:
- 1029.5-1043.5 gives 5.98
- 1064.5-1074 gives 0.40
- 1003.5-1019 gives 2.66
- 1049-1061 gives 1.14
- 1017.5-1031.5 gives 6.62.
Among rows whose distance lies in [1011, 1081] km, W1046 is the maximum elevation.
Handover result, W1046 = 155.6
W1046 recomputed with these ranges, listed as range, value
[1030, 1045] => 102.2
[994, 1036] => 132.5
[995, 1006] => 132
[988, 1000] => 133.5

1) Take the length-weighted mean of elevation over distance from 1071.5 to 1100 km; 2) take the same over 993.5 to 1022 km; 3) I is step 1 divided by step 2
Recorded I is 1.3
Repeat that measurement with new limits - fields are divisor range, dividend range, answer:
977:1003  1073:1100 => 1.13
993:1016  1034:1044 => 0.71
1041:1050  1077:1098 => 1.40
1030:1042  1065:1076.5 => 1.81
